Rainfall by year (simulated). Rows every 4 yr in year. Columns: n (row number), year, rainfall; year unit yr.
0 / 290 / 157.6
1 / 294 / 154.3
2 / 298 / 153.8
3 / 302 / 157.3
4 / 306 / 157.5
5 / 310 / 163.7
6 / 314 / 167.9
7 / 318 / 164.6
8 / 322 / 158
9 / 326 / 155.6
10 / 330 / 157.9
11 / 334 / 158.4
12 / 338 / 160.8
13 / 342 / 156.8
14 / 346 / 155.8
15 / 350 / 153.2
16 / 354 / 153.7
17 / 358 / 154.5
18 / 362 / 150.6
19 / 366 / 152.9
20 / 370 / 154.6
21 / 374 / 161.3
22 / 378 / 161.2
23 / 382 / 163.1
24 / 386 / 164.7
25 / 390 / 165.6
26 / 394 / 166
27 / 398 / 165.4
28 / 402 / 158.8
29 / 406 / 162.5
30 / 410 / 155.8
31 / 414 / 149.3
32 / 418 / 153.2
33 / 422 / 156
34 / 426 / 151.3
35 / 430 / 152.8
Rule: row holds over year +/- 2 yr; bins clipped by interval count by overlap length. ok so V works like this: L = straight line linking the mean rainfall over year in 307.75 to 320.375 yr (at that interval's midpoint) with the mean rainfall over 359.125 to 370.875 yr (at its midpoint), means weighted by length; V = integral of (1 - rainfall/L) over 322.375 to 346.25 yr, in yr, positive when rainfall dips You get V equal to 0.35 yr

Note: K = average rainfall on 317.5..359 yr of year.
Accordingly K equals 157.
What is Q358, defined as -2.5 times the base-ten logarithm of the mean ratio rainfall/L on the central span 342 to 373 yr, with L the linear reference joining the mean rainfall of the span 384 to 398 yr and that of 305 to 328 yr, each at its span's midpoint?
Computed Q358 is 0.07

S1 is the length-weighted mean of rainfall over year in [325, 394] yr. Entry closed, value 158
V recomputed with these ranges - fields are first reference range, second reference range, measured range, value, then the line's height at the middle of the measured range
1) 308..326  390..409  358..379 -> 0.9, 163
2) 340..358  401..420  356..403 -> -1.4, 155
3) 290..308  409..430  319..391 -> -1.5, 155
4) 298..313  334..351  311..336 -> -0.4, 158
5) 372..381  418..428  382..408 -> -0.9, 158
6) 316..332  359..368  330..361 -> -0.2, 155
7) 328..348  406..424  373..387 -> -0.6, 156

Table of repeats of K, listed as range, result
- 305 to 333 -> 161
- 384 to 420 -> 160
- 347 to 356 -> 154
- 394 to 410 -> 162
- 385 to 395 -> 165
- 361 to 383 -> 157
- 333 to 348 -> 158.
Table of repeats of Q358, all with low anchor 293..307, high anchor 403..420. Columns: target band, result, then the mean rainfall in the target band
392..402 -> -0.06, 164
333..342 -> -0.02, 159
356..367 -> 0.02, 153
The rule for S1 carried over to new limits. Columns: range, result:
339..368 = 154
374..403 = 164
